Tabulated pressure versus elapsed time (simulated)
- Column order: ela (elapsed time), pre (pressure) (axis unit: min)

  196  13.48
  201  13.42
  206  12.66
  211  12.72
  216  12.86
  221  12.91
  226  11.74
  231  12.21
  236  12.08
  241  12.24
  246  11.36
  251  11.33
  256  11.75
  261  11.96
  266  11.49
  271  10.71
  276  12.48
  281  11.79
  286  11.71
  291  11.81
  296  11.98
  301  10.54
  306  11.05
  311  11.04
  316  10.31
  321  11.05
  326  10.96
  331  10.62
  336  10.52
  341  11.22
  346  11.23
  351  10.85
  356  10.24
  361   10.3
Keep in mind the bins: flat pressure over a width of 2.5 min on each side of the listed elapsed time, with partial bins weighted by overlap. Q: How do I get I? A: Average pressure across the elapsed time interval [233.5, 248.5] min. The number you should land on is 11.9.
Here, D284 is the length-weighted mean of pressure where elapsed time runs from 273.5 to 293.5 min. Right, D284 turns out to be 11.9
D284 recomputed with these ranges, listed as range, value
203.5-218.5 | 12.7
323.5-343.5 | 10.8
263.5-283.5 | 11.6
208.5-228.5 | 12.6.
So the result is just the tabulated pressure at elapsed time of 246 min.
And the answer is 11.36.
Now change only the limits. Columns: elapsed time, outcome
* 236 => 12.08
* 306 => 11.05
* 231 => 12.21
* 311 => 11.04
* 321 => 11.05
